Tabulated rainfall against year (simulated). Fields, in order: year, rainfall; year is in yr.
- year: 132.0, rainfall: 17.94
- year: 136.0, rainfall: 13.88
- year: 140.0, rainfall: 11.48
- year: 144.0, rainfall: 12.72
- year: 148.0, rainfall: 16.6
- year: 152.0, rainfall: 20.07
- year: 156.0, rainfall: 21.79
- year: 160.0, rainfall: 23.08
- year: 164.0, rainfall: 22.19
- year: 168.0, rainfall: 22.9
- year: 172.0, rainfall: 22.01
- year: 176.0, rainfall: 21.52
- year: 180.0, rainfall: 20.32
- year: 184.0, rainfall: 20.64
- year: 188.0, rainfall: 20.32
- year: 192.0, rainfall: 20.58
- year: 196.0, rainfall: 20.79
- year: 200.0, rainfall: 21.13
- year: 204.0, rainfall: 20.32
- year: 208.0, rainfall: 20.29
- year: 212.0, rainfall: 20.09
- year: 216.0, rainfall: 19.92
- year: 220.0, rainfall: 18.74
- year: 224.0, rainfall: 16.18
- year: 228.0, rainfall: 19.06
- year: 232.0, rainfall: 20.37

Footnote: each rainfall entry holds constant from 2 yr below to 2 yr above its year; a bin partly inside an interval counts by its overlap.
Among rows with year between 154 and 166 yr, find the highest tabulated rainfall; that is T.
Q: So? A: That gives 23.08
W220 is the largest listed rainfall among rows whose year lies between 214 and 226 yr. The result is 19.92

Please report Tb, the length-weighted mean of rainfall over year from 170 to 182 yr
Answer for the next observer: 21.3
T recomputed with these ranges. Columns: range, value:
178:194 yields 20.64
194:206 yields 21.13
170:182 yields 22.01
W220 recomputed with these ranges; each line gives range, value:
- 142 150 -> 16.6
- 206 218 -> 20.29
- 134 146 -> 13.88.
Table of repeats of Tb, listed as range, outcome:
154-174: 22.4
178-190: 20.4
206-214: 20.2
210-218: 20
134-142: 12.7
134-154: 14.9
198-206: 20.7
